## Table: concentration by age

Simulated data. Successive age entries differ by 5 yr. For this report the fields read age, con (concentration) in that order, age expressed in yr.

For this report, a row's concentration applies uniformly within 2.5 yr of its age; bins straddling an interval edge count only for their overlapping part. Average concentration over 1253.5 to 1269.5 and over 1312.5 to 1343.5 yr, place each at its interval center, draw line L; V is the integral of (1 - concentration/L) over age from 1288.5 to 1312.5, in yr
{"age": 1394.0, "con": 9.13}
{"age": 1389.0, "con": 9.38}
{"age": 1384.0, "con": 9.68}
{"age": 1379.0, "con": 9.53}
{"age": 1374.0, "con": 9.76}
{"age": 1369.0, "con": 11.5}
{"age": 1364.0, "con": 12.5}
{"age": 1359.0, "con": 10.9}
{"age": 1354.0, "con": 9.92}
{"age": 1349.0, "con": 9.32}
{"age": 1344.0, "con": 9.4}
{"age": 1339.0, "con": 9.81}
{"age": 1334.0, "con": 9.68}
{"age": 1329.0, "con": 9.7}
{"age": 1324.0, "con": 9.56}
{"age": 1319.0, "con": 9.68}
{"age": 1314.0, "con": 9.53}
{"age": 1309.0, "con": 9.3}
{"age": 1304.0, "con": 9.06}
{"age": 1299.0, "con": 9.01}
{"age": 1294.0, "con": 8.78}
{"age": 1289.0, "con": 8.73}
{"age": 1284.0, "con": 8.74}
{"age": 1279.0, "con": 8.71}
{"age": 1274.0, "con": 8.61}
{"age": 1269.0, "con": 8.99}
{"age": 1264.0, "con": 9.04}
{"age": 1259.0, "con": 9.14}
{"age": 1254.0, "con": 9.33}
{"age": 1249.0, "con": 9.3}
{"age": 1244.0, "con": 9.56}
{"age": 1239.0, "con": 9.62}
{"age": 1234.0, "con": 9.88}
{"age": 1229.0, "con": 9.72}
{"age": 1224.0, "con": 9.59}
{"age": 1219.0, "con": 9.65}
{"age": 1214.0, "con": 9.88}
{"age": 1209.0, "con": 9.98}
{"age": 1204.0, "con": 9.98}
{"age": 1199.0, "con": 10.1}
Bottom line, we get 1.0 yr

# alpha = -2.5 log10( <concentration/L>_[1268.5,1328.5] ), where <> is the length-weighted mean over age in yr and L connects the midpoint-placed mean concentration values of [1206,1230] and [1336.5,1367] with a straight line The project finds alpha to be 0.12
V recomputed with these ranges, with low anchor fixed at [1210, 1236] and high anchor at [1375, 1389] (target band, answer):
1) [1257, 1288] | 2.7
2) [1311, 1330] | 0.1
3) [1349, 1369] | -2.8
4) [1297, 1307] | 0.6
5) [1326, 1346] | 0.0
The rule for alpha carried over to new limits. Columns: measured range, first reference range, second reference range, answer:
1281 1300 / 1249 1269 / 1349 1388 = 0.09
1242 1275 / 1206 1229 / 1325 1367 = 0.08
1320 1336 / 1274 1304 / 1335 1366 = 0.01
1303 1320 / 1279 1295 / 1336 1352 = -0.04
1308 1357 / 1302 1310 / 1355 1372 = 0.06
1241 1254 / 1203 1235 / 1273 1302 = -0.01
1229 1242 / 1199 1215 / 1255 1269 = -0.02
